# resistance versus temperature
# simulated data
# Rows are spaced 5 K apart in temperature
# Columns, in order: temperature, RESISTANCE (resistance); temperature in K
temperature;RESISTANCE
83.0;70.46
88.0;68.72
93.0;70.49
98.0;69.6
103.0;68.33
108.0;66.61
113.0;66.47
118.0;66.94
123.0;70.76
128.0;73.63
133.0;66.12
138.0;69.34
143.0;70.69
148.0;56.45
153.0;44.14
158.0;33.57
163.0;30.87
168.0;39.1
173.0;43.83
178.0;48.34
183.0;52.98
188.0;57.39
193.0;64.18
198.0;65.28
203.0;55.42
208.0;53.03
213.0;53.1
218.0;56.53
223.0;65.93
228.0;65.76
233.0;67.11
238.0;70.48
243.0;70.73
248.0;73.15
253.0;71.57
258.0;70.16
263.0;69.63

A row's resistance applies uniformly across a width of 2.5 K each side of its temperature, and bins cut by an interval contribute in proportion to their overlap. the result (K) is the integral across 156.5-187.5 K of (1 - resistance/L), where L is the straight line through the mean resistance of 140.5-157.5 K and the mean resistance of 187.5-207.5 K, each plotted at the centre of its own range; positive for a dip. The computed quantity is 7.9 K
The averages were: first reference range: 54.3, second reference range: 60.1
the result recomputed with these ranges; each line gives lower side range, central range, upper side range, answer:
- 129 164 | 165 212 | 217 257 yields 6.27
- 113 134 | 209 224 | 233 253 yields 2.83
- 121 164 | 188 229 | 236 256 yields 4.34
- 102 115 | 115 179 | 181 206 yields 8.64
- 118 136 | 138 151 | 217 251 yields 1.02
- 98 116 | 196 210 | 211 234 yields 1.06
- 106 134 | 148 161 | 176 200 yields 4.37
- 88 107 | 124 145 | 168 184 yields -4.14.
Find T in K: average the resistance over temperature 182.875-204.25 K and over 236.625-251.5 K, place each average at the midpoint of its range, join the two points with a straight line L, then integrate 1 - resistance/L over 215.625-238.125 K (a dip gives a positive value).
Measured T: 1.01 K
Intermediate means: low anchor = 59.9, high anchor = 71.5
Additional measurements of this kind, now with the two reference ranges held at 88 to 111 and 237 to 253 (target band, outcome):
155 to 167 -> 6.2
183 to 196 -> 2.0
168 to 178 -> 3.8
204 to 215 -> 2.7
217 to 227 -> 1.2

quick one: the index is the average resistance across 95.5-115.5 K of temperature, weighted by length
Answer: 67.8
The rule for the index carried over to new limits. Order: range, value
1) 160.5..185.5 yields 43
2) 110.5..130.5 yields 69.5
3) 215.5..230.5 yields 62.7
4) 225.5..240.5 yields 67.8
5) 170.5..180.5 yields 46.1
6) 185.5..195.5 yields 60.8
